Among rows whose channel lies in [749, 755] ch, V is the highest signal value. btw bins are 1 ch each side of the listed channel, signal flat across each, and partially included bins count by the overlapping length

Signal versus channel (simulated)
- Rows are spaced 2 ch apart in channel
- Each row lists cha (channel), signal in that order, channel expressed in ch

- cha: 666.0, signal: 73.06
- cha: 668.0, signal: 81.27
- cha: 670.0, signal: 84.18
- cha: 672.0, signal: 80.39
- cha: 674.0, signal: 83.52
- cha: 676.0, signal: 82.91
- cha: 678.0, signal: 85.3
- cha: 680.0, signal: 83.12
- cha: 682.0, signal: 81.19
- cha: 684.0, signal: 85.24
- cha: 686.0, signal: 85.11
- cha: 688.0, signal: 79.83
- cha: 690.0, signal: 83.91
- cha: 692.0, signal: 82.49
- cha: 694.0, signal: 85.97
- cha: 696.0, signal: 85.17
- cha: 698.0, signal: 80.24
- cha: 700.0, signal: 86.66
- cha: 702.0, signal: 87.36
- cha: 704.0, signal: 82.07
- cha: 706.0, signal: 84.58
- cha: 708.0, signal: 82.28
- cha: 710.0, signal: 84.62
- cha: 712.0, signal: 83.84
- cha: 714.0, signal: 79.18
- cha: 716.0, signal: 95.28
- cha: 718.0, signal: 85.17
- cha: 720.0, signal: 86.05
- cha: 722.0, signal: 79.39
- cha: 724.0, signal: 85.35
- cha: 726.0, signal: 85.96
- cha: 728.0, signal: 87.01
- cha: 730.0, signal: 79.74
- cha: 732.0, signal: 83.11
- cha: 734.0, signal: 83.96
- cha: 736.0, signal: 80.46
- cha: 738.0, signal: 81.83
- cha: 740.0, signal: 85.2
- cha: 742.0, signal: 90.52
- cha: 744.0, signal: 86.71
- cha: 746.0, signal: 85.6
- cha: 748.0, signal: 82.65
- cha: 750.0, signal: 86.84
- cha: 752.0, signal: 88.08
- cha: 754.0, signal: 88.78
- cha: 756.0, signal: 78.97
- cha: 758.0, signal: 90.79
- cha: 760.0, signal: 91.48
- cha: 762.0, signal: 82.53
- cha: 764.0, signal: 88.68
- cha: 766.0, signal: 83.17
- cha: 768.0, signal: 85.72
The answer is 88.78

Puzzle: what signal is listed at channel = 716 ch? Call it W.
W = 95.28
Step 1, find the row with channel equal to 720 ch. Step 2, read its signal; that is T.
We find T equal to 86.05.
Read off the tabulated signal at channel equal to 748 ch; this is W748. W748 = 82.65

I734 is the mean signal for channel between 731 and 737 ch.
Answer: 82.5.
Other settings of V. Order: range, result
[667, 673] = 84.18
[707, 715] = 84.62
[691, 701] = 86.66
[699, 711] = 87.36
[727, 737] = 87.01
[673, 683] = 85.3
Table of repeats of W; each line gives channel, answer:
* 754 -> 88.78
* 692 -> 82.49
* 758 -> 90.79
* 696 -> 85.17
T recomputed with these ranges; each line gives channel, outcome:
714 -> 79.18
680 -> 83.12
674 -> 83.52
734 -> 83.96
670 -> 84.18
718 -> 85.17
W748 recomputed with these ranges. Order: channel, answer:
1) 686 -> 85.11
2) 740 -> 85.2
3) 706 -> 84.58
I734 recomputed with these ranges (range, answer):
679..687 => 83.7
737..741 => 83.5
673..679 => 83.9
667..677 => 82.5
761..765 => 85.6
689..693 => 83.2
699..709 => 84.6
